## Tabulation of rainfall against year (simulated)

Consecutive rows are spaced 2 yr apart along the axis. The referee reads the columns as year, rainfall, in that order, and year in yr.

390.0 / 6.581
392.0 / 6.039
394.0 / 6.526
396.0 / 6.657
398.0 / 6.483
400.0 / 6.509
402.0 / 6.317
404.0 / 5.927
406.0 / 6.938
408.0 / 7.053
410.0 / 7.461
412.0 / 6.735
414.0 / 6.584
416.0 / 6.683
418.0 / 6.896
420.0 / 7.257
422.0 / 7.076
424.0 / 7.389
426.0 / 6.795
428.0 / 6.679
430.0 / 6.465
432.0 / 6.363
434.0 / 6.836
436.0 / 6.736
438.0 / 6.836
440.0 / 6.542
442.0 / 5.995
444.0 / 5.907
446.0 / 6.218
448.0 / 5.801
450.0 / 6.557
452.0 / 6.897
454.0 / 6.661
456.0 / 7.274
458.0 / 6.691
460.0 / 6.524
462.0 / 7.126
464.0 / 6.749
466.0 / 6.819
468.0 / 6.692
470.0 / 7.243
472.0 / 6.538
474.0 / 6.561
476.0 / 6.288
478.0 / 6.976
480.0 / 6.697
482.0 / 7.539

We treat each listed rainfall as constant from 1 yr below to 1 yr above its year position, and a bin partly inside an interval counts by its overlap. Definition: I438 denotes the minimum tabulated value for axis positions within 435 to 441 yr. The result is 6.542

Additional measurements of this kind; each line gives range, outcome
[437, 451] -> 5.801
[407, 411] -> 7.053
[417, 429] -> 6.679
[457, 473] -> 6.524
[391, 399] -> 6.039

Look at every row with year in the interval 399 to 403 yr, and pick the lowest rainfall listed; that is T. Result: 6.317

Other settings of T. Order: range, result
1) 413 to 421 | 6.584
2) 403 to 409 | 5.927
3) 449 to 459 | 6.557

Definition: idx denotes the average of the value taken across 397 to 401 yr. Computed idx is 6.5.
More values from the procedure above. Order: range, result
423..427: 7.09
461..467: 6.9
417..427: 7.08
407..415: 6.96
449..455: 6.71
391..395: 6.28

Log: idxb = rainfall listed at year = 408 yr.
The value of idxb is 7.053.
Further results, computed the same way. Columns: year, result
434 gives 6.836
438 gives 6.836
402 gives 6.317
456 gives 7.274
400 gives 6.509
